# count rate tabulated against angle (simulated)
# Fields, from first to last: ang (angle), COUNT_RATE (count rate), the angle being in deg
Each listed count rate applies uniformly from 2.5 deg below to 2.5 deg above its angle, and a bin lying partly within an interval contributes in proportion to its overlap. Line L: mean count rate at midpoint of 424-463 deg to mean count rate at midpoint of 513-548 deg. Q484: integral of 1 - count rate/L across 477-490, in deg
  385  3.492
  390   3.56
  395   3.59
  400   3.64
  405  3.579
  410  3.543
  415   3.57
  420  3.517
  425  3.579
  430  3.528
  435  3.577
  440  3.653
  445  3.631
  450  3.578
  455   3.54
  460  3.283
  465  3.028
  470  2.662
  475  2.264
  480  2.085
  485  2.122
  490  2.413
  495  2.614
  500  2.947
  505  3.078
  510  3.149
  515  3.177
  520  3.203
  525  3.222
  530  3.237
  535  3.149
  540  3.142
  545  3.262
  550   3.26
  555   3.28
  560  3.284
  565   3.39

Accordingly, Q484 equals 4.7 deg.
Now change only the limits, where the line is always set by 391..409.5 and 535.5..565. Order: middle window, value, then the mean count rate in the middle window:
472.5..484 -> 4.2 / 2.17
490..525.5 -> 3.7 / 3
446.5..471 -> 1.4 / 3.27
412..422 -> 0.0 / 3.54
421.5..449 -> -0.6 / 3.59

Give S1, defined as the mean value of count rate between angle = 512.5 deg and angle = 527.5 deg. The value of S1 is 3.2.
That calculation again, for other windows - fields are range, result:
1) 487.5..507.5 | 2.76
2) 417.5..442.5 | 3.57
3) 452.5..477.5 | 2.96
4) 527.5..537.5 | 3.19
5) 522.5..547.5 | 3.2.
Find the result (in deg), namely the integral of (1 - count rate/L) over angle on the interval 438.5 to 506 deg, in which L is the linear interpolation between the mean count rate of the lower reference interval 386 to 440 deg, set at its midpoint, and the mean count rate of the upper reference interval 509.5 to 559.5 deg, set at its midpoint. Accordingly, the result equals 9.8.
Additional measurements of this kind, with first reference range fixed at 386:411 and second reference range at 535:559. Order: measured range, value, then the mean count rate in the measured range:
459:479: 4.08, 2.72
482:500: 4.86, 2.45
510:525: 0.50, 3.19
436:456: -0.78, 3.6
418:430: -0.09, 3.55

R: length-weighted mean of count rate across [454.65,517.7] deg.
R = 2.77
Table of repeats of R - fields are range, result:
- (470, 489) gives 2.24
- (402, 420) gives 3.56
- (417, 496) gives 3.08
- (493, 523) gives 3.04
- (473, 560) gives 2.93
